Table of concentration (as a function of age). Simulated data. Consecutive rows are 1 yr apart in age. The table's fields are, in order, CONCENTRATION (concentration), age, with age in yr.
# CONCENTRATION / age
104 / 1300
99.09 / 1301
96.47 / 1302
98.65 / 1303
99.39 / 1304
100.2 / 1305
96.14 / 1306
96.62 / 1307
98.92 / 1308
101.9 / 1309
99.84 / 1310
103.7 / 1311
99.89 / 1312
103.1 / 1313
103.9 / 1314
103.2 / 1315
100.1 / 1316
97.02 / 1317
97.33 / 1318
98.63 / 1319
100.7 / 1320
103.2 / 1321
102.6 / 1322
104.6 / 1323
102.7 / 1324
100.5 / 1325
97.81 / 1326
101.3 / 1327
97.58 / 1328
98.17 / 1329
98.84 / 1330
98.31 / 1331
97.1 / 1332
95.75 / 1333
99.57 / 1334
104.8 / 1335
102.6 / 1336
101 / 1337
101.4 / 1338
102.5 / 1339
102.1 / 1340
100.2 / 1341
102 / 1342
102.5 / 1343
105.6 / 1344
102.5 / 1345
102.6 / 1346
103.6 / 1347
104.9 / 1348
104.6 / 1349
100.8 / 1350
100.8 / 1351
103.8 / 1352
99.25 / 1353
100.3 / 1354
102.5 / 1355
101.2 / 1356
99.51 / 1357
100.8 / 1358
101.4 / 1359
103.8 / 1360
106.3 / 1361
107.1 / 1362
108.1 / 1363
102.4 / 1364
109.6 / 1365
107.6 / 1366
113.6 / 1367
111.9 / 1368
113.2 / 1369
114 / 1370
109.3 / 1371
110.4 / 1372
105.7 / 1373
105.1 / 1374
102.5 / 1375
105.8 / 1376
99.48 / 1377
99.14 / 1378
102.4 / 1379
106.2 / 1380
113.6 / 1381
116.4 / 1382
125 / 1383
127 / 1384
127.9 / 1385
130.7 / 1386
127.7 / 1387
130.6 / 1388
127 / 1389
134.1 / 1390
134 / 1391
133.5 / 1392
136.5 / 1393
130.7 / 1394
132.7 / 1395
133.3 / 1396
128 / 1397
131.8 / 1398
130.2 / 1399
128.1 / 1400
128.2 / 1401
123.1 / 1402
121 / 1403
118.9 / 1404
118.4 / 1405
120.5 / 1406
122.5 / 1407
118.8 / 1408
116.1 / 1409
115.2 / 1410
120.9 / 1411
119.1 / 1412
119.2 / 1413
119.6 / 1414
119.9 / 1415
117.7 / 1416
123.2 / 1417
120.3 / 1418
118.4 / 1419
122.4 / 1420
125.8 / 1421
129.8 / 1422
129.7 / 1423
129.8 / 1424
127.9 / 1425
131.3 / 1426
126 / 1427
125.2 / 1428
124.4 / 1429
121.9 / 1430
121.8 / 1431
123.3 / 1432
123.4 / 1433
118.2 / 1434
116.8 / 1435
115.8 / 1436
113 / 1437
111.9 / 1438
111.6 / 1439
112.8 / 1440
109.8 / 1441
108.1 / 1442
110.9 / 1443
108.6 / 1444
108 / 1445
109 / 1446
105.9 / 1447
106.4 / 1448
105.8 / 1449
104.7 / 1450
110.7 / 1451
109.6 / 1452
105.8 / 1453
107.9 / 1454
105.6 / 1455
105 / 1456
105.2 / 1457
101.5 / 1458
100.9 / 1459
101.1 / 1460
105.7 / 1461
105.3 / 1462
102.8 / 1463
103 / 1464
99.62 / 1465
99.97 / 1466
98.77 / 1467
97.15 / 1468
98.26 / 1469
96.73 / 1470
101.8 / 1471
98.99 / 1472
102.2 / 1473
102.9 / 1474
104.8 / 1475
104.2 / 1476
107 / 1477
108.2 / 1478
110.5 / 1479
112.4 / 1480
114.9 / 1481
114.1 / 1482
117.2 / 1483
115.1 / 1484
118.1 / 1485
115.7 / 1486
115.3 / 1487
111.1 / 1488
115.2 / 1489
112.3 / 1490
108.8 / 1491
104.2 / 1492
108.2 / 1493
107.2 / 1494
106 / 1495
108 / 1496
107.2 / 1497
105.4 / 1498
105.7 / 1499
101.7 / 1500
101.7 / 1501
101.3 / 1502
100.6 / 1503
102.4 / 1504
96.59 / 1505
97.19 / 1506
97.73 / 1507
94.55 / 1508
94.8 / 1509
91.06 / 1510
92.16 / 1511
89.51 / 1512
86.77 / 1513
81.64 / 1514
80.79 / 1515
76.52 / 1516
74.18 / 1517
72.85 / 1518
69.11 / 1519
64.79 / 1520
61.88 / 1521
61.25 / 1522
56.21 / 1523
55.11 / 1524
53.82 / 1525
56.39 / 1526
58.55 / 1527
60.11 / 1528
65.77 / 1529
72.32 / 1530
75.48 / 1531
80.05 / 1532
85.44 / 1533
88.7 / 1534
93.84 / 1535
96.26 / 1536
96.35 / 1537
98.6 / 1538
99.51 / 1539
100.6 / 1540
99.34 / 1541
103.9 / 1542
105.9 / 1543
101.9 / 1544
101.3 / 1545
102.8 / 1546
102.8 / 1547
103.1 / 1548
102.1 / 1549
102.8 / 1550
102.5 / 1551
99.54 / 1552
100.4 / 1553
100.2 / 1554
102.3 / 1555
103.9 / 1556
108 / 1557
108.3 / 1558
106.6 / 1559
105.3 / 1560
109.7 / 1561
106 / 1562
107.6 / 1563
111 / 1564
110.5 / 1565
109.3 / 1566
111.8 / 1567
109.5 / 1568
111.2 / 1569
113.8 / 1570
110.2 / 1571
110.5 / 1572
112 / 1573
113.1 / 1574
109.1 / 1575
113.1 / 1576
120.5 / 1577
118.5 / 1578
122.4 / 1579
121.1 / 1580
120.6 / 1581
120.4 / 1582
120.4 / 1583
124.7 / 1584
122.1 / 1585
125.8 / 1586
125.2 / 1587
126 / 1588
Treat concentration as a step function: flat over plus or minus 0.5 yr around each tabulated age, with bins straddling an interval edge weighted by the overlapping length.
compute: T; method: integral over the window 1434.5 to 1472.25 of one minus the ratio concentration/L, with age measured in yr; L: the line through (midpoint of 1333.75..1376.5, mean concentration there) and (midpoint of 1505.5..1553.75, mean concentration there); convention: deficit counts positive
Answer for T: -4.8 yr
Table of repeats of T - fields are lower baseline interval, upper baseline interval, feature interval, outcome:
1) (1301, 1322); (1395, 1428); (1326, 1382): 3.26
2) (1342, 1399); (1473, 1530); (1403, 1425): -3.12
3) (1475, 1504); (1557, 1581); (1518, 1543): 7.43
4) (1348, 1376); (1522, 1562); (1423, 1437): -3.26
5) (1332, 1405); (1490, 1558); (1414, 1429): -2.83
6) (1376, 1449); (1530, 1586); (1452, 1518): 6.41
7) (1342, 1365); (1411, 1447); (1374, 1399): -2.71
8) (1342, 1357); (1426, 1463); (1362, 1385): -1.13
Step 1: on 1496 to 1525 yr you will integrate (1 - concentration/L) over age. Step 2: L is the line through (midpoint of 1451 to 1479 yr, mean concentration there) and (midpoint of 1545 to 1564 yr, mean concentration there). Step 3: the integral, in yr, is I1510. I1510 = 4.9 yr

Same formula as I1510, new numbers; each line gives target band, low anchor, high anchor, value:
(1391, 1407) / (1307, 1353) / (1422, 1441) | -1.8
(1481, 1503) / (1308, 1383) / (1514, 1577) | -3.1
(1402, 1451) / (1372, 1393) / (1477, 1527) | -3.9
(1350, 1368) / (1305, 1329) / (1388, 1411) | 1.5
